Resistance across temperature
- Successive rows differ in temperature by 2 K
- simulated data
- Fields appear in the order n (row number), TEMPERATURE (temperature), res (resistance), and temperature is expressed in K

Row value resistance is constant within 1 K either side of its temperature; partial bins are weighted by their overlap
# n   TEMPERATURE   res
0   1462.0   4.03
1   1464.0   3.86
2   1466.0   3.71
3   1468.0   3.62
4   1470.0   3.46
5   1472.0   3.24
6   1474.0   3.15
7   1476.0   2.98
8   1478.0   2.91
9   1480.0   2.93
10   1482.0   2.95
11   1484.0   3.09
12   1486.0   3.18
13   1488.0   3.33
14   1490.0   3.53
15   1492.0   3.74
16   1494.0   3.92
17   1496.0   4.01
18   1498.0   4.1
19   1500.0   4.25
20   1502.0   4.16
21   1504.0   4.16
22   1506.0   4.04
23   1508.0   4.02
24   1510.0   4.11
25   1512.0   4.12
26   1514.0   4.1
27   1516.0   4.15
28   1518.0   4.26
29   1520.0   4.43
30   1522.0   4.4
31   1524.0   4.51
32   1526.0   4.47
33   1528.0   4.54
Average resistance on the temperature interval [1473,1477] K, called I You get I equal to 3.06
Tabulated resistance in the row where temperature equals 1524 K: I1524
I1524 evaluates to 4.51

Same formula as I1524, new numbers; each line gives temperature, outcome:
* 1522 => 4.4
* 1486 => 3.18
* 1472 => 3.24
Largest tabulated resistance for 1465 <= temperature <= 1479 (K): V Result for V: 3.71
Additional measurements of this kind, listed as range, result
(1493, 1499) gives 4.1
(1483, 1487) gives 3.18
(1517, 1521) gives 4.43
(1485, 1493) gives 3.74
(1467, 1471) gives 3.62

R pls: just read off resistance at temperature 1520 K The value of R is 4.43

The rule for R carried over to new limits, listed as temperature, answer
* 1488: 3.33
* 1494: 3.92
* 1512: 4.12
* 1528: 4.54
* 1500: 4.25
